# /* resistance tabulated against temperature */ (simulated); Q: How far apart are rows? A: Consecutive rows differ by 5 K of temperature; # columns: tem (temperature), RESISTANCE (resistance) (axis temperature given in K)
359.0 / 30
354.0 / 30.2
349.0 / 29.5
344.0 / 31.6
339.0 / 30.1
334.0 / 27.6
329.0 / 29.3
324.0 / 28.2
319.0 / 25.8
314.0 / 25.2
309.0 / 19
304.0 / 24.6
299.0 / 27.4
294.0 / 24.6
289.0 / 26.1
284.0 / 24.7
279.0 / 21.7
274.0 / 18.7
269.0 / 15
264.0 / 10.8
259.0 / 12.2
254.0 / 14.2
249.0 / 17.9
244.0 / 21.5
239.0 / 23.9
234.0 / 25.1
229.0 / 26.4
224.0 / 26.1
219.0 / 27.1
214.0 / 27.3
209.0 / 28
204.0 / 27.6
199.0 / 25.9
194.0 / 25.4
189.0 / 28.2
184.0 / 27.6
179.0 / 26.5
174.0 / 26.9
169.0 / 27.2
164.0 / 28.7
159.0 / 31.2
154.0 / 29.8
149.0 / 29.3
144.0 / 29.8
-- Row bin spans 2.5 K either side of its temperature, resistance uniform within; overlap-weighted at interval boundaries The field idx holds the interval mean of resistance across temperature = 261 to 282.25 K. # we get 16.7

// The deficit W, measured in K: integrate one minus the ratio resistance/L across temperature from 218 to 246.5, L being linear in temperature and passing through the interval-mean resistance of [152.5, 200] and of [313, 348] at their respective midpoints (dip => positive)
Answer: 3.1 K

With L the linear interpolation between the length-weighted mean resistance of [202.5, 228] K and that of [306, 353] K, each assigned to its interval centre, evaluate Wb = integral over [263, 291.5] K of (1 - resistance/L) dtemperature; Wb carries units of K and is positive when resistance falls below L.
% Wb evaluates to 7.7 K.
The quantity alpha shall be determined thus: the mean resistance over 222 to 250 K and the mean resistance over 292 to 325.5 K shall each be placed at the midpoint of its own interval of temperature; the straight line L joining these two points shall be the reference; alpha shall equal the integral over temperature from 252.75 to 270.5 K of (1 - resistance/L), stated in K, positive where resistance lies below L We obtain 8.3 K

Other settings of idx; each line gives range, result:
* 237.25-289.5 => 18.4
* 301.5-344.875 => 26.6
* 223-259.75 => 21.1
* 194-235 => 26.7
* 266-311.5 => 22.3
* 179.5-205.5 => 26.9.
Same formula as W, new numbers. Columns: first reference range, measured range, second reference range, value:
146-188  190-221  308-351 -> 1.4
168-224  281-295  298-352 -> 1.1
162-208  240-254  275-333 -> 3.7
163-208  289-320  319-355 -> 4.6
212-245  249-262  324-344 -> 6.1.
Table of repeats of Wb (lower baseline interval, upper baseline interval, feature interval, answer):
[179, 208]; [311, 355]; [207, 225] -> 0.0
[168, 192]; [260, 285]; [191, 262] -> -2.9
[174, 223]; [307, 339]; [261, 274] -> 6.2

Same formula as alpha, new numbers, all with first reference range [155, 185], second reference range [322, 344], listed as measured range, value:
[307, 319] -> 2.49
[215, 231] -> 1.04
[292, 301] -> 0.91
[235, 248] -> 2.80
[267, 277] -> 4.02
